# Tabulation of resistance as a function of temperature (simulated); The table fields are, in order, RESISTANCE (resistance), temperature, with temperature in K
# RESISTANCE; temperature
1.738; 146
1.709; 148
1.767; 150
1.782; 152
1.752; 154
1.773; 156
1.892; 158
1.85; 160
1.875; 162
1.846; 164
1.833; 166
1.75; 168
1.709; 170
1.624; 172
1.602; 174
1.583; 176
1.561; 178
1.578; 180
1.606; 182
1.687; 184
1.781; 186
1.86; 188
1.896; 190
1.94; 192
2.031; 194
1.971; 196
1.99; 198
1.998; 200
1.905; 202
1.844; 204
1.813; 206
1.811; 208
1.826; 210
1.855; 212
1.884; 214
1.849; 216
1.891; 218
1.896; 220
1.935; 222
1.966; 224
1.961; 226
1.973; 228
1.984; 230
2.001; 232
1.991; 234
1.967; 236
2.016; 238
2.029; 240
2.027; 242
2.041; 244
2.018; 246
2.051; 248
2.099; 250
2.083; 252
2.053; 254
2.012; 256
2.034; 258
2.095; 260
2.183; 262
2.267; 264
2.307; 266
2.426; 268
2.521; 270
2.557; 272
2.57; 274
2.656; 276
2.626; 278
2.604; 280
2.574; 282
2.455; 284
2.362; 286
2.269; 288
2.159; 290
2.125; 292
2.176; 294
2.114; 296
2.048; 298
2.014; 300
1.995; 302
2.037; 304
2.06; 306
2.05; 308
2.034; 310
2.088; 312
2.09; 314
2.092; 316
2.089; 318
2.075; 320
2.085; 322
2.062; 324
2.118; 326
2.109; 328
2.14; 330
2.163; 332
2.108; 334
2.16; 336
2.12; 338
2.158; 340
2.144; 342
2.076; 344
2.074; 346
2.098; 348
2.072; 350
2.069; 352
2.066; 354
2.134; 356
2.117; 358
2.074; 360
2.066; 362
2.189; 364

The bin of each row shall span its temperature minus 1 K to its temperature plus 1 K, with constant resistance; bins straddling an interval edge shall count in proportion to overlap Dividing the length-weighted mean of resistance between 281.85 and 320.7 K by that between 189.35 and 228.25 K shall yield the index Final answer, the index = 1.12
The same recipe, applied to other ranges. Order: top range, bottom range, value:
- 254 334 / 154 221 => 1.22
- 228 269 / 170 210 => 1.16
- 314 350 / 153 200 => 1.18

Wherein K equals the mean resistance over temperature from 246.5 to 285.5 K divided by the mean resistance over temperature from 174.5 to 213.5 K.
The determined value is 1.3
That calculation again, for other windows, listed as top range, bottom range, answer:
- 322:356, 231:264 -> 1.03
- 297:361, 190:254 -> 1.07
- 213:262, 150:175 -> 1.13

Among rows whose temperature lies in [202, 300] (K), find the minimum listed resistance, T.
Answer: 1.811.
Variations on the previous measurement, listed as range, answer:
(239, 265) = 2.012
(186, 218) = 1.781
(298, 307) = 1.995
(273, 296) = 2.114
